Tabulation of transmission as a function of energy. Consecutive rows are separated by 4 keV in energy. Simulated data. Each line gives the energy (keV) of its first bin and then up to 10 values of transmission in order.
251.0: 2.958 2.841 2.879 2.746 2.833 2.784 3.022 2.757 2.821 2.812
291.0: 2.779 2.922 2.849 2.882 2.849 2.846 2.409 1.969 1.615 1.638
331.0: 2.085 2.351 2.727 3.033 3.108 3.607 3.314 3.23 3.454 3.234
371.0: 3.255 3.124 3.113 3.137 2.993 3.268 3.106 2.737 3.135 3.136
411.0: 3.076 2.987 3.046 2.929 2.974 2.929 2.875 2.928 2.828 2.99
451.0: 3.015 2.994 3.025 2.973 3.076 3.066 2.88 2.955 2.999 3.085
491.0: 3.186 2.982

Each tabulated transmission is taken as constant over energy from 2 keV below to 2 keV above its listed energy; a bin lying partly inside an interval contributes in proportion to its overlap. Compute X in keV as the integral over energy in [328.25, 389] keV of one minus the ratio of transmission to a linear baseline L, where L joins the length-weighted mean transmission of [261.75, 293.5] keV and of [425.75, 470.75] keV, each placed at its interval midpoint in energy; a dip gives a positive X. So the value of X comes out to -3.0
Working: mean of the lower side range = 2.82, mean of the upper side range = 2.97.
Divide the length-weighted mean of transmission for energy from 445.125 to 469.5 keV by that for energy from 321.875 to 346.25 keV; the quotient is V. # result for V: 1.3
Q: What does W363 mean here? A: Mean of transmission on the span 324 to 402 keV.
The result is 2.96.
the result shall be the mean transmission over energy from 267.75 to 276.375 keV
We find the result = 2.88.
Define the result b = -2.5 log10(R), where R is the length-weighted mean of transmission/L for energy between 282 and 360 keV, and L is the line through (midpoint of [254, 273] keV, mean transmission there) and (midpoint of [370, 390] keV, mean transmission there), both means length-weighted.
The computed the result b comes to 0.11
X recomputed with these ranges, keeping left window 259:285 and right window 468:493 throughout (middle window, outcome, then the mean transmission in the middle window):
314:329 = 5.2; 1.87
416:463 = 0.5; 2.96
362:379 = -1.8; 3.24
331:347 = 1.2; 2.68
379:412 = -1.4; 3.08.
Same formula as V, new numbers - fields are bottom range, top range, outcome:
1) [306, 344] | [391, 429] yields 1.30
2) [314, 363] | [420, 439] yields 1.12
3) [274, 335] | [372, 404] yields 1.21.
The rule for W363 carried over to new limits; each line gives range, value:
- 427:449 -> 2.92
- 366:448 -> 3.04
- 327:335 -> 2.04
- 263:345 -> 2.6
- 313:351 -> 2.39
